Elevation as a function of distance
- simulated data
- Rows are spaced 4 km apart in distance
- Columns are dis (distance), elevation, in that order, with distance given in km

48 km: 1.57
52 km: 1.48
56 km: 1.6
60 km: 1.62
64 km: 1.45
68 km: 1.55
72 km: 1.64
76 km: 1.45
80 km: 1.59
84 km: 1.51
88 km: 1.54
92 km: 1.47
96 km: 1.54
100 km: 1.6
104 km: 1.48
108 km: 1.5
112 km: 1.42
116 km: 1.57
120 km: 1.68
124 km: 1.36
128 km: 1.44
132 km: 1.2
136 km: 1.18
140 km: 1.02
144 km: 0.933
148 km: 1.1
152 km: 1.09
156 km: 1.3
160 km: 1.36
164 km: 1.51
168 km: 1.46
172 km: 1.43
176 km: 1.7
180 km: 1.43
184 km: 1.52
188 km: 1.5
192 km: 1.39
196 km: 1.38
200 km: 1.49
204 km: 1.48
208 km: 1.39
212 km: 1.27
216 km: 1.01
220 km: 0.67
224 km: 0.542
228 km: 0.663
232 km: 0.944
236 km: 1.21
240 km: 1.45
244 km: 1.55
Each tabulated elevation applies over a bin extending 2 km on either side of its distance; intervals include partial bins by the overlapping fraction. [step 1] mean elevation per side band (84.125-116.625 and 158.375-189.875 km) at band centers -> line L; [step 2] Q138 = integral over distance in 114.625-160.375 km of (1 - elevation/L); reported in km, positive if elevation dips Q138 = 7.3 km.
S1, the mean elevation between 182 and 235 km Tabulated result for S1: 1.17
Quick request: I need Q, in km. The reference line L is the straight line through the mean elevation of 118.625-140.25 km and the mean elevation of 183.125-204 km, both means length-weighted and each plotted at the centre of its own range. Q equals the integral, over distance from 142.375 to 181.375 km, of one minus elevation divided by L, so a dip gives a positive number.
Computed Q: 1.7 km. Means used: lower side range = 1.33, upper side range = 1.45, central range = 1.33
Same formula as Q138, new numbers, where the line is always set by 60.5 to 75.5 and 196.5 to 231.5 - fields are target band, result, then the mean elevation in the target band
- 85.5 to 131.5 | -2.80 km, 1.5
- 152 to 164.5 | -0.76 km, 1.33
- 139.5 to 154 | 2.84 km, 1.04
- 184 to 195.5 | -2.98 km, 1.45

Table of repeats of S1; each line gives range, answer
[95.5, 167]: 1.35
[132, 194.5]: 1.32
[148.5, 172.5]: 1.34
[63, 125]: 1.53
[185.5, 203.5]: 1.45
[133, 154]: 1.07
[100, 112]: 1.5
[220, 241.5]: 0.923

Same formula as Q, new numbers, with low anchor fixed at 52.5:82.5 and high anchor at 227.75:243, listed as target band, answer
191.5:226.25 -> 1.36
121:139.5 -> 1.42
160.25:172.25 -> -1.32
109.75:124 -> -0.96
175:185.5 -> -2.12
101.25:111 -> -0.22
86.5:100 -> -0.35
